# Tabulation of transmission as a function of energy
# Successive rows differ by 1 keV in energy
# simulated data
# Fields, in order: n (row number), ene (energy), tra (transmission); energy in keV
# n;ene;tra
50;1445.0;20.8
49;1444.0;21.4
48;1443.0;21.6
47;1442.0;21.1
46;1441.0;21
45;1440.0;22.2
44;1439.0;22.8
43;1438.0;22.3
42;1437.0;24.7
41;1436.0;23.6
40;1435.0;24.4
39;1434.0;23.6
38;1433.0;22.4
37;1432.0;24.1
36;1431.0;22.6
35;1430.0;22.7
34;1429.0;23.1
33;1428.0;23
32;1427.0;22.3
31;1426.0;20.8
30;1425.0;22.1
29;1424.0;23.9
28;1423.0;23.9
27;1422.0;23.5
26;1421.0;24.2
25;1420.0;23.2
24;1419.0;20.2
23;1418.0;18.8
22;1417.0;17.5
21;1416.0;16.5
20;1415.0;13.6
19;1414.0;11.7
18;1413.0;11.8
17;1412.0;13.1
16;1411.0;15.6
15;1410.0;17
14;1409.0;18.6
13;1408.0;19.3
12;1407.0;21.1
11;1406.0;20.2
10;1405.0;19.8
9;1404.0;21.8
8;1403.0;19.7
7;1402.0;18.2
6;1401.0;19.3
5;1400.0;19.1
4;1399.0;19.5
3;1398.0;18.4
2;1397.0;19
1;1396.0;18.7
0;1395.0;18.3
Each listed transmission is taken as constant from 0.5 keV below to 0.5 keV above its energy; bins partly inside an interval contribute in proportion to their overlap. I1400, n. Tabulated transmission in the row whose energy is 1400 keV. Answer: 19.1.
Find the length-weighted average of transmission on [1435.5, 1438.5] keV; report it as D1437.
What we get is 23.5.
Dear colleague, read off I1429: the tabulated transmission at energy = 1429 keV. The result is 23.1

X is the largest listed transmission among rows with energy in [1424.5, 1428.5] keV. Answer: 23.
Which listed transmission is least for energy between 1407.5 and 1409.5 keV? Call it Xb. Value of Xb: 18.6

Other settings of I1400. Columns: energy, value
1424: 23.9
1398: 18.4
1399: 19.5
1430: 22.7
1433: 22.4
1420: 23.2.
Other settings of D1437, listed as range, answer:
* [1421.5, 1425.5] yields 23.4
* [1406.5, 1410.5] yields 19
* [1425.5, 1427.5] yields 21.6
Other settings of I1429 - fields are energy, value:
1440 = 22.2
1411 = 15.6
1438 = 22.3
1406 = 20.2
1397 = 19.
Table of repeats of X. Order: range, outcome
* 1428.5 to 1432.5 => 24.1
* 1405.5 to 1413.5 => 21.1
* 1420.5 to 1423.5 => 24.2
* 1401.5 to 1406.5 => 21.8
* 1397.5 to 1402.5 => 19.5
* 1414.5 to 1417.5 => 17.5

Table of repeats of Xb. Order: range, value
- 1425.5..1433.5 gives 20.8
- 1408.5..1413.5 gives 11.8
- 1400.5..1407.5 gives 18.2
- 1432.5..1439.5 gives 22.3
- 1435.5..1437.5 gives 23.6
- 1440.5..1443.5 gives 21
